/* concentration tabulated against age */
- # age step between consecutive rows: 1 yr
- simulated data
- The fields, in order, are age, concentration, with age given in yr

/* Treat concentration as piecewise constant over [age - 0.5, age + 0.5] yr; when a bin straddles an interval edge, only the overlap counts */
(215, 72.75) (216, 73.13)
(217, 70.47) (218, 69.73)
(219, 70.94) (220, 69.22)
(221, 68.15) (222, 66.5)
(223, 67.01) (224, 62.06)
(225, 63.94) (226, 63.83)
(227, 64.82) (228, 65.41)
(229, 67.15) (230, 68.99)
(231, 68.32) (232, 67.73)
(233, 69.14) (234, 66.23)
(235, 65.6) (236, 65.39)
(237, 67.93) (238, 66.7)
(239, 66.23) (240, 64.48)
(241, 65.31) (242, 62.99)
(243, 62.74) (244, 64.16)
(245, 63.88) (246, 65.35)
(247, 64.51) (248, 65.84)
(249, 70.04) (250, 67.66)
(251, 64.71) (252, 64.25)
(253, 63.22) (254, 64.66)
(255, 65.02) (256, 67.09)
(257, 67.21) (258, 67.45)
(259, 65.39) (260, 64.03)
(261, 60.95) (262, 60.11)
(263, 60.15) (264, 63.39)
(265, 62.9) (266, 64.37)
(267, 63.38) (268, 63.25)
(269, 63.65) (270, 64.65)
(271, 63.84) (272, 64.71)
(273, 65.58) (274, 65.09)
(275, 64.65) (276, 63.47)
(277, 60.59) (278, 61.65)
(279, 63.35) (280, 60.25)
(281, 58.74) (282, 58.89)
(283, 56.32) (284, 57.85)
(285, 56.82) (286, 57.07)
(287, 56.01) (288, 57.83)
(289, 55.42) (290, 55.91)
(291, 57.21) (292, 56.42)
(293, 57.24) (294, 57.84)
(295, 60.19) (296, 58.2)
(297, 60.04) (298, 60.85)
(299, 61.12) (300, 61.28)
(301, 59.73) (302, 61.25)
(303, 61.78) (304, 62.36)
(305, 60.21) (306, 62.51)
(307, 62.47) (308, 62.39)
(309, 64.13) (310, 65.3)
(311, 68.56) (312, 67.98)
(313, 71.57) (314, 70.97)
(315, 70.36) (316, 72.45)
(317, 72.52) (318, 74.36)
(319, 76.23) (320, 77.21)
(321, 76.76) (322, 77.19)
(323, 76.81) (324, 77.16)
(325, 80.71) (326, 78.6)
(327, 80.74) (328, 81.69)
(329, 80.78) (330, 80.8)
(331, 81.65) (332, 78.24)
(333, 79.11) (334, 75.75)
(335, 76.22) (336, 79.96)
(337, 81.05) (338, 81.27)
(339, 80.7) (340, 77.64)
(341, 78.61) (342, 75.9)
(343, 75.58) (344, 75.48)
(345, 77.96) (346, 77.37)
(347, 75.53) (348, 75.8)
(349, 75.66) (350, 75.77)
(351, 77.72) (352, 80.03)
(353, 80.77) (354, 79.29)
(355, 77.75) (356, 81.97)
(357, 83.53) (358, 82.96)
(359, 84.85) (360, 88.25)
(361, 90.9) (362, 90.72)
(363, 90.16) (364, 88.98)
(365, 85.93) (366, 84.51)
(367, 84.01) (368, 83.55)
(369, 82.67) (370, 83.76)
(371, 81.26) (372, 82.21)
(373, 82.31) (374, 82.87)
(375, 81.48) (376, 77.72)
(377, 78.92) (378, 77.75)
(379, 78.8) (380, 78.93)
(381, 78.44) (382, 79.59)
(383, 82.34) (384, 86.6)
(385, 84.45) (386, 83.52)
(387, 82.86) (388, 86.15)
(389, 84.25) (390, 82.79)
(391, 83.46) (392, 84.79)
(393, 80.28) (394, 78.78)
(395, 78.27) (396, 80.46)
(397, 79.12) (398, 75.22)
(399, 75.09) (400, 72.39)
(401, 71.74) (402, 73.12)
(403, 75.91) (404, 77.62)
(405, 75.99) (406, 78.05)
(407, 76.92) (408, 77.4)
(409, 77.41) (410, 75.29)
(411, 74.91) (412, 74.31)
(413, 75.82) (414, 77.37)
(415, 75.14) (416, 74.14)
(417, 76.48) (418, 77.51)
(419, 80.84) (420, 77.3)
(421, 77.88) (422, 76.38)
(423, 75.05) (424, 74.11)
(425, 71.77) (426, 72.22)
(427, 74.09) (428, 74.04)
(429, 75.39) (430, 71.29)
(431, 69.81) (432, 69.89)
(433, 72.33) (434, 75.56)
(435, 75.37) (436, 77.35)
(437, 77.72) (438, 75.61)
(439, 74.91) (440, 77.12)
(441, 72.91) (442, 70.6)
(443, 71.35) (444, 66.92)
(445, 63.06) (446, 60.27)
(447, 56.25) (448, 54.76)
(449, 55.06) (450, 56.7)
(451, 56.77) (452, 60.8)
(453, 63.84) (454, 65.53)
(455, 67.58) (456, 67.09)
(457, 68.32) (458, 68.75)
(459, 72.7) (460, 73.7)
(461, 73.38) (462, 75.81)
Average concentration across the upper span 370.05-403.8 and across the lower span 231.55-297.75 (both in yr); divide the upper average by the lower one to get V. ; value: 1.3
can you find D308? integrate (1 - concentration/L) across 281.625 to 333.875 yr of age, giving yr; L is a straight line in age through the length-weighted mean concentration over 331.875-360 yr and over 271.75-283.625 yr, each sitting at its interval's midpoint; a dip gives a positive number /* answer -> 2.0 yr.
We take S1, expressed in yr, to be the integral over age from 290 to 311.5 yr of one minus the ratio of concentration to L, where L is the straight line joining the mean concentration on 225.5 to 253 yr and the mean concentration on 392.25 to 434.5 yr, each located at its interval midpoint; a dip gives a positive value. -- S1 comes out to 2.6 yr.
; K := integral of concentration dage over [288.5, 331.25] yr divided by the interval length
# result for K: 67.8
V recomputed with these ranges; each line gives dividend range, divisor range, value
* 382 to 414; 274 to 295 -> 1.34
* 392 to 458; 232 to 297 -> 1.16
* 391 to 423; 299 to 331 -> 1.09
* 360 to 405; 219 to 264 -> 1.24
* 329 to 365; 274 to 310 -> 1.34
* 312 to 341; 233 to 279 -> 1.20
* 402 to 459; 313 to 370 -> 0.90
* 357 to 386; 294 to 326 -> 1.23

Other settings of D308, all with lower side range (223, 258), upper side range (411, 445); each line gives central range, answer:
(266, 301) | 3.8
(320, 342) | -2.9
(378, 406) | -2.7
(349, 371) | -3.8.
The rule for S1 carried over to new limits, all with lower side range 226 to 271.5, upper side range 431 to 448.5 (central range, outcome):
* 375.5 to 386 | -1.8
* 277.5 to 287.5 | 1.1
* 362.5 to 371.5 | -2.2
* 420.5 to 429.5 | -0.6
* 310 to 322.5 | -1.1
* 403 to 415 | -1.2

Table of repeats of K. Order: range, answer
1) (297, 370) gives 76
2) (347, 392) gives 82.4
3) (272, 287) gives 60.7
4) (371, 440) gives 77.6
